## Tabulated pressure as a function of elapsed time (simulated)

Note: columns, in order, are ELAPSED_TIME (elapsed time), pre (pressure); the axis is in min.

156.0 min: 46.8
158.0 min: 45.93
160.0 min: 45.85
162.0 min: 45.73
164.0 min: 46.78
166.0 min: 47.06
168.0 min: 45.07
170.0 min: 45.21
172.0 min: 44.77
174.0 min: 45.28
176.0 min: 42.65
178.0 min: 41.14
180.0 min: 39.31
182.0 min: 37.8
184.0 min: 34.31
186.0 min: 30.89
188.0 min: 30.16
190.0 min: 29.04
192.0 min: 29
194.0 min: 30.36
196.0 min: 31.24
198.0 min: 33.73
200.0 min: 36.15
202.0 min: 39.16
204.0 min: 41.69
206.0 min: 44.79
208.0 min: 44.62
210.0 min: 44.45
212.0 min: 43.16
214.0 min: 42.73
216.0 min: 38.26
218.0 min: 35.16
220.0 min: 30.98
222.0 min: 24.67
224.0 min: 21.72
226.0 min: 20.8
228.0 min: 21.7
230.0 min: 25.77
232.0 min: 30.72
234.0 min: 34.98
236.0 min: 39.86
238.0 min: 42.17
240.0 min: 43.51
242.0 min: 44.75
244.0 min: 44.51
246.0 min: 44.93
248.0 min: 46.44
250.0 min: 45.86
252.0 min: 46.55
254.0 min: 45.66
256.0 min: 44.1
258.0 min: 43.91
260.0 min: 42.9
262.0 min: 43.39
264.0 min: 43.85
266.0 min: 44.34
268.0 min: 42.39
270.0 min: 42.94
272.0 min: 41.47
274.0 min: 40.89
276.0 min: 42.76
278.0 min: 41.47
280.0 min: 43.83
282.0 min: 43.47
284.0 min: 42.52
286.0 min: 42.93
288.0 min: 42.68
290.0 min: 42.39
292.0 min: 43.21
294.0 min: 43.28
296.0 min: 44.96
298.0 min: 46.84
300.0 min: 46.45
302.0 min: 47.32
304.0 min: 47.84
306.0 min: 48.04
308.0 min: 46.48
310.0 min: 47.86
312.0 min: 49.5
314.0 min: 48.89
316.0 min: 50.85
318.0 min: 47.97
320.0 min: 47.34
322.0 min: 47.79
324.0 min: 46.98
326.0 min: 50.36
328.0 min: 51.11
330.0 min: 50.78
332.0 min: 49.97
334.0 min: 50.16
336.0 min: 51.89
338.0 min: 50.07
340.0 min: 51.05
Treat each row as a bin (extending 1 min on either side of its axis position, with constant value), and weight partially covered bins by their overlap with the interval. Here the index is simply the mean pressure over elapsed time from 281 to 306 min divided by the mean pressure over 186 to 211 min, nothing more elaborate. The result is 1.2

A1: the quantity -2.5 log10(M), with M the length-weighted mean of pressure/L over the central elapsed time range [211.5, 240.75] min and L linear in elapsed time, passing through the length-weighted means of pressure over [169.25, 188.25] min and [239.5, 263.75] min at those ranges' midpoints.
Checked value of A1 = 0.29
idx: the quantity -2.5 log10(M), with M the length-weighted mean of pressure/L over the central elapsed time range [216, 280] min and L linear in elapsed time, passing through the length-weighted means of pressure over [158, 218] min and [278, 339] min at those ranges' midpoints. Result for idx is 0.12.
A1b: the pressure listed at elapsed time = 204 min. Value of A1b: 41.69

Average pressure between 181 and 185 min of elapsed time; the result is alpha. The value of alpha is 36.1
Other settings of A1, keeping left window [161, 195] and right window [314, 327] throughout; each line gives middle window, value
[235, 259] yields -0.02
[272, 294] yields 0.09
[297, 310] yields 0.01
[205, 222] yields 0.05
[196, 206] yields 0.08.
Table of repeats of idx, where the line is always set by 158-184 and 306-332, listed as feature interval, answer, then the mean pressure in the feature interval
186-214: 0.21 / 36.7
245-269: 0.05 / 44.5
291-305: 0.06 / 45.7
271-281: 0.13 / 42.1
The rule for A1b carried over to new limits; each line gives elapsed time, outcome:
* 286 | 42.93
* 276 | 42.76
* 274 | 40.89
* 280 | 43.83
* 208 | 44.62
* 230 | 25.77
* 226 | 20.8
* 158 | 45.93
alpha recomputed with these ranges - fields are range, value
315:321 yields 48.7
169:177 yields 44.5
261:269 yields 43.5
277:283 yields 42.9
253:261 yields 44.1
